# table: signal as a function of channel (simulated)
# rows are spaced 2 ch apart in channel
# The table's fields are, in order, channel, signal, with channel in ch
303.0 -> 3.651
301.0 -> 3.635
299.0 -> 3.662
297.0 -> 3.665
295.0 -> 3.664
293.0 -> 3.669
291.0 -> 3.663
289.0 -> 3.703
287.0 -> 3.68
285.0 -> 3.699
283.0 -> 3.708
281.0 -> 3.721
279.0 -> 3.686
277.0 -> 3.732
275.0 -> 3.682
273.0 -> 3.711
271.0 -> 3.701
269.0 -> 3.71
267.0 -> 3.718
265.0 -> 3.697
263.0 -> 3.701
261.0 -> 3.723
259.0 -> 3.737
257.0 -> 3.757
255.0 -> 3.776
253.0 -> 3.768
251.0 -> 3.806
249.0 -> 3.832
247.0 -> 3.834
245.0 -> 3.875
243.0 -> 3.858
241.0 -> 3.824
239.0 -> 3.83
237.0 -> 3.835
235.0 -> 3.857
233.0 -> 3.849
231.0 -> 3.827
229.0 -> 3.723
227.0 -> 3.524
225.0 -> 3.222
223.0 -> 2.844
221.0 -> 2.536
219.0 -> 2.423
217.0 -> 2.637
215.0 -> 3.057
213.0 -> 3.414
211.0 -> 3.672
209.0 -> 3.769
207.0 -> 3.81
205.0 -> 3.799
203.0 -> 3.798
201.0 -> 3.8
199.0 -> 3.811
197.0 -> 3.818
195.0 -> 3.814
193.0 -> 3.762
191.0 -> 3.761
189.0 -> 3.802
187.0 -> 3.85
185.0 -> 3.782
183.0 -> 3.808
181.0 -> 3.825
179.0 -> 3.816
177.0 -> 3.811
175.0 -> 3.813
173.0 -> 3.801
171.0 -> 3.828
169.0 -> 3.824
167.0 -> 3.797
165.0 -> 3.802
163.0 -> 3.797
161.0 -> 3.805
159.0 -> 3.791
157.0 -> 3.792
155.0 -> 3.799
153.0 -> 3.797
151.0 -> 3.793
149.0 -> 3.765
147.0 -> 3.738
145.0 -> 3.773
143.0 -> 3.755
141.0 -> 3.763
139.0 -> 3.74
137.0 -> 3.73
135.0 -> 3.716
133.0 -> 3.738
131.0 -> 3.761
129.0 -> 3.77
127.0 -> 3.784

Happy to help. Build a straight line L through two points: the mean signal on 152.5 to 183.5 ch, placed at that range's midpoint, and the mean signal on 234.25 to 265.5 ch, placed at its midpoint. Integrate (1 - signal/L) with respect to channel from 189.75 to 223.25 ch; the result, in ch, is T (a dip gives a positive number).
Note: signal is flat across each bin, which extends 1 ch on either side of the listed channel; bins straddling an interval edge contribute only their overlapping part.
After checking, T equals 3.0 ch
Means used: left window 3.81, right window 3.8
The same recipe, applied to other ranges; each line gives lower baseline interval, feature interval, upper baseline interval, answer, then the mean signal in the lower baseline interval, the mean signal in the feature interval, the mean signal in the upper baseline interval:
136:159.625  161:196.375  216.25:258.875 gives -1.1 ch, 3.77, 3.81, 3.55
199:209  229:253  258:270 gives -0.5 ch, 3.8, 3.83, 3.71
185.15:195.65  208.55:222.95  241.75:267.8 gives 2.9 ch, 3.8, 3.03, 3.78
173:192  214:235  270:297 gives 3.1 ch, 3.81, 3.2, 3.69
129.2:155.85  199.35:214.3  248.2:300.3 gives 0.1 ch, 3.76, 3.71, 3.71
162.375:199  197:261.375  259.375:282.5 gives 2.8 ch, 3.81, 3.59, 3.71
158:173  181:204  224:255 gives -0.1 ch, 3.81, 3.8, 3.76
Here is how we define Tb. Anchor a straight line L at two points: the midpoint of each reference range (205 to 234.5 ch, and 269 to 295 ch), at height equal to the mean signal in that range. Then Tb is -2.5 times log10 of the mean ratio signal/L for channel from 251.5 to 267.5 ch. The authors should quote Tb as -0.05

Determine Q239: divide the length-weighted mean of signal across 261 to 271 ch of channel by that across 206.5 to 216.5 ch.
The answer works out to 1.06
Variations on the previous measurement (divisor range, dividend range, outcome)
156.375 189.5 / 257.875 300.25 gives 0.97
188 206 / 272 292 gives 0.97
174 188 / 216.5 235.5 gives 0.85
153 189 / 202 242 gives 0.91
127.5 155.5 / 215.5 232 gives 0.82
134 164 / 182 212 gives 1.01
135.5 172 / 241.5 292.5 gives 0.99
